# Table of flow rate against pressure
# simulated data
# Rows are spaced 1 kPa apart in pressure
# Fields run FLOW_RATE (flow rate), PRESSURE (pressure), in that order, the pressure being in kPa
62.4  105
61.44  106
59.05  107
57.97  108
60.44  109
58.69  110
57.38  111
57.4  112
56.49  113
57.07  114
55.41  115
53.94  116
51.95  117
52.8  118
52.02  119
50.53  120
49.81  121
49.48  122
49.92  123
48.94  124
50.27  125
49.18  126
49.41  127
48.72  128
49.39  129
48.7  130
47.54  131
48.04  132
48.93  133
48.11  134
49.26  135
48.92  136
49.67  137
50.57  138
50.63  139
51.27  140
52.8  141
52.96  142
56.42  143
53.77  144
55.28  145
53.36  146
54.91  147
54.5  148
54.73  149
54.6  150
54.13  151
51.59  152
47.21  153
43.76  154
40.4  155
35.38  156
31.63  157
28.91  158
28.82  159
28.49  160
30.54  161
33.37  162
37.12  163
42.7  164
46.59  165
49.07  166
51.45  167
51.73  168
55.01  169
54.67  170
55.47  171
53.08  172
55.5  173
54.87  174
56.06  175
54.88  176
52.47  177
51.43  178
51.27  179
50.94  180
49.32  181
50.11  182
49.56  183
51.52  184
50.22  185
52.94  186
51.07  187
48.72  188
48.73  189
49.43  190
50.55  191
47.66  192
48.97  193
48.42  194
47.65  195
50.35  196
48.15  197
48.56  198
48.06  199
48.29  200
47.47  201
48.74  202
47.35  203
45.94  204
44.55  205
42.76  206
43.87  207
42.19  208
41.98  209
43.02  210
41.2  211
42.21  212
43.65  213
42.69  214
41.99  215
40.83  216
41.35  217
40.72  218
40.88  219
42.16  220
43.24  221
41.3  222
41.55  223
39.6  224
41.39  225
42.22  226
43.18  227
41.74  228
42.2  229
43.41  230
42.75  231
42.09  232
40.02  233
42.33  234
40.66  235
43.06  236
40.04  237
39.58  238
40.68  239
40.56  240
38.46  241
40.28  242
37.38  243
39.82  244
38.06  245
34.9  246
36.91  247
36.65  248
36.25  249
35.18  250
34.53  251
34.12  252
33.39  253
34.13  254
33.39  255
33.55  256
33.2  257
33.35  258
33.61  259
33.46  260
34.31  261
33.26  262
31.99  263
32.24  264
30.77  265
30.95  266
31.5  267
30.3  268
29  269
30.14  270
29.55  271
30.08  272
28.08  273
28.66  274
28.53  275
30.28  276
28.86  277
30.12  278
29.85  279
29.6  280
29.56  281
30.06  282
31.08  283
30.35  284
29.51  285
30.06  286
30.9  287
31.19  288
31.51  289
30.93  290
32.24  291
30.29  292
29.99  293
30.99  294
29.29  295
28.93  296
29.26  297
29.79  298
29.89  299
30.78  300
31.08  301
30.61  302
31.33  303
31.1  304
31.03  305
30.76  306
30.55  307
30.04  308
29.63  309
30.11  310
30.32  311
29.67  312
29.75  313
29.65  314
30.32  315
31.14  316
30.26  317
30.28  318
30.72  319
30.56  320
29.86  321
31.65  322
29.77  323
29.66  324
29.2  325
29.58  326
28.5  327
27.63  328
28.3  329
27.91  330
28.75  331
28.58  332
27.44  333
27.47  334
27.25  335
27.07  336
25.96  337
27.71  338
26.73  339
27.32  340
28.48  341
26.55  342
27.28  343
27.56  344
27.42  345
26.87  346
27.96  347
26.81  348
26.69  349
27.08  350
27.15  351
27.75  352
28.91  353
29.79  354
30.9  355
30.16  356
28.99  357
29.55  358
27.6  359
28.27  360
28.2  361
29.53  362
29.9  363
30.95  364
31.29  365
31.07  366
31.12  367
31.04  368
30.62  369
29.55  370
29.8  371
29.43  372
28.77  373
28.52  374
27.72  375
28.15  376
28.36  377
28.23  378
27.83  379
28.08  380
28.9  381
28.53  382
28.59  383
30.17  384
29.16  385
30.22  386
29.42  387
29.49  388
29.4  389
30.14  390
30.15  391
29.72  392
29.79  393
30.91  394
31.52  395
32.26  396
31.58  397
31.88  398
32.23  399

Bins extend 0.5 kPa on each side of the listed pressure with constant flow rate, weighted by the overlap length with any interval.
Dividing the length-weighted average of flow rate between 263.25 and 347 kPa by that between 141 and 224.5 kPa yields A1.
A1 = 0.63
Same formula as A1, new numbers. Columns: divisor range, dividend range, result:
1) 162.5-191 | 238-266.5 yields 0.69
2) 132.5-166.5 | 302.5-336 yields 0.64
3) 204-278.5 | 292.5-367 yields 0.78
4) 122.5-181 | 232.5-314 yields 0.67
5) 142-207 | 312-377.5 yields 0.60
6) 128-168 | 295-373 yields 0.63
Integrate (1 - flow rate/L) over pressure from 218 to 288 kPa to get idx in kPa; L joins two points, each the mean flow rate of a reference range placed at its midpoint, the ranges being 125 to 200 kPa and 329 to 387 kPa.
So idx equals 7.2 kPa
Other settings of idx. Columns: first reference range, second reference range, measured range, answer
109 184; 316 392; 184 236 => -1.8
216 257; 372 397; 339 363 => 2.6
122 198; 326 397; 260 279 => 3.7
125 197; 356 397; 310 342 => 4.8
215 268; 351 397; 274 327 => 6.1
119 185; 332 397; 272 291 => 3.4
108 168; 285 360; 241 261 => 0.8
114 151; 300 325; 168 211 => -4.5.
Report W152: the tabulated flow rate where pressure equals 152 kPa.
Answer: 51.59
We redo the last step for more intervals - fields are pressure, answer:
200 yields 48.29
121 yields 49.81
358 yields 29.55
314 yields 29.65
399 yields 32.23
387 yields 29.42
